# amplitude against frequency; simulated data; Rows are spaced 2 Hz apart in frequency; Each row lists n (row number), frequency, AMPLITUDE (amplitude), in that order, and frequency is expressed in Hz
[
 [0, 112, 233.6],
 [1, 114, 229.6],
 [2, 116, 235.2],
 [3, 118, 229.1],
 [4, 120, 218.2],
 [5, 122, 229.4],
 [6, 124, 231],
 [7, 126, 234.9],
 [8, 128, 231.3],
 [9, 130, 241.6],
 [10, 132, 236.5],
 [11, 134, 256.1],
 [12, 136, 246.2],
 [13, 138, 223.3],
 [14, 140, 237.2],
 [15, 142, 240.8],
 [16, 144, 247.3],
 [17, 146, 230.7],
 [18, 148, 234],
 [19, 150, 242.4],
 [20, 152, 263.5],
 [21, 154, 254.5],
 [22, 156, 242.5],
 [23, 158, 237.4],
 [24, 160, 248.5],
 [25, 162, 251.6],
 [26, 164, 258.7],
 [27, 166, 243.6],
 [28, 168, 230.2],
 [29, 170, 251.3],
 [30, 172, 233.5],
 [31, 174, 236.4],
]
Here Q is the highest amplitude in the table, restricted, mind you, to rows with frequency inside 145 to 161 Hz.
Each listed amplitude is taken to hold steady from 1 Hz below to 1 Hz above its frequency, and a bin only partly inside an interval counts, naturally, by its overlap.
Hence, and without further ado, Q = 263.5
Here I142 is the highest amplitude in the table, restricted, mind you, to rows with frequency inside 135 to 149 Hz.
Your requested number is 247.3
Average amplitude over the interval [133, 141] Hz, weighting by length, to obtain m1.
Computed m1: 241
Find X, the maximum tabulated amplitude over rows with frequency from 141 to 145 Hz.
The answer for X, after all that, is 247.3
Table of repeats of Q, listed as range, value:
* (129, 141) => 256.1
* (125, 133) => 241.6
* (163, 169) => 258.7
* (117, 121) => 229.1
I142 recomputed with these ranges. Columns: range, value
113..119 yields 235.2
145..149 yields 234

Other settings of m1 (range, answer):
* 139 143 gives 239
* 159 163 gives 250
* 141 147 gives 240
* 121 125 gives 230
